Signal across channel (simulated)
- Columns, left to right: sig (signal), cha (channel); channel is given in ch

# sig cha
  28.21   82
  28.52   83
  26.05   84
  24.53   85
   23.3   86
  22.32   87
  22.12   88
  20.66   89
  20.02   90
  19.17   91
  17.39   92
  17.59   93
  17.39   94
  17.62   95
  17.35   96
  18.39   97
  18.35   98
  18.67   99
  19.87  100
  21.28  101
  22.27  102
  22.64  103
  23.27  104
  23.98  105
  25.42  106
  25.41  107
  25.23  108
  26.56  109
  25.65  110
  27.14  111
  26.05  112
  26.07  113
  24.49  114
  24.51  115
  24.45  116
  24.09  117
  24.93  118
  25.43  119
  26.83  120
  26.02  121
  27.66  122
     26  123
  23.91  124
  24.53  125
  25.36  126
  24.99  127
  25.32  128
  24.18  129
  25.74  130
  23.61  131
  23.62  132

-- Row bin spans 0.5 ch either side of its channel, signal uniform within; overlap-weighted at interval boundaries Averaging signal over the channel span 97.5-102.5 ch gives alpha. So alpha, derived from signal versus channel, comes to 20.1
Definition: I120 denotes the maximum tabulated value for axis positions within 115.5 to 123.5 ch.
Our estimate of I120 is 27.66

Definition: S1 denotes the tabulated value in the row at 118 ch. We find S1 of 24.93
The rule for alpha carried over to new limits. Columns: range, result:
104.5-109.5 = 25.3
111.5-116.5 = 25.1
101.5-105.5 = 23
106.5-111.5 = 26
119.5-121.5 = 26.4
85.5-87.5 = 22.8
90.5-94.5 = 17.9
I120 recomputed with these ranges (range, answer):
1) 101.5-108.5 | 25.42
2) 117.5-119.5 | 25.43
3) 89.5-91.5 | 20.02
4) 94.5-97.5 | 18.39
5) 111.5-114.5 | 26.07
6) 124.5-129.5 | 25.36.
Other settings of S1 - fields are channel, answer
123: 26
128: 25.32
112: 26.05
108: 25.23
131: 23.61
